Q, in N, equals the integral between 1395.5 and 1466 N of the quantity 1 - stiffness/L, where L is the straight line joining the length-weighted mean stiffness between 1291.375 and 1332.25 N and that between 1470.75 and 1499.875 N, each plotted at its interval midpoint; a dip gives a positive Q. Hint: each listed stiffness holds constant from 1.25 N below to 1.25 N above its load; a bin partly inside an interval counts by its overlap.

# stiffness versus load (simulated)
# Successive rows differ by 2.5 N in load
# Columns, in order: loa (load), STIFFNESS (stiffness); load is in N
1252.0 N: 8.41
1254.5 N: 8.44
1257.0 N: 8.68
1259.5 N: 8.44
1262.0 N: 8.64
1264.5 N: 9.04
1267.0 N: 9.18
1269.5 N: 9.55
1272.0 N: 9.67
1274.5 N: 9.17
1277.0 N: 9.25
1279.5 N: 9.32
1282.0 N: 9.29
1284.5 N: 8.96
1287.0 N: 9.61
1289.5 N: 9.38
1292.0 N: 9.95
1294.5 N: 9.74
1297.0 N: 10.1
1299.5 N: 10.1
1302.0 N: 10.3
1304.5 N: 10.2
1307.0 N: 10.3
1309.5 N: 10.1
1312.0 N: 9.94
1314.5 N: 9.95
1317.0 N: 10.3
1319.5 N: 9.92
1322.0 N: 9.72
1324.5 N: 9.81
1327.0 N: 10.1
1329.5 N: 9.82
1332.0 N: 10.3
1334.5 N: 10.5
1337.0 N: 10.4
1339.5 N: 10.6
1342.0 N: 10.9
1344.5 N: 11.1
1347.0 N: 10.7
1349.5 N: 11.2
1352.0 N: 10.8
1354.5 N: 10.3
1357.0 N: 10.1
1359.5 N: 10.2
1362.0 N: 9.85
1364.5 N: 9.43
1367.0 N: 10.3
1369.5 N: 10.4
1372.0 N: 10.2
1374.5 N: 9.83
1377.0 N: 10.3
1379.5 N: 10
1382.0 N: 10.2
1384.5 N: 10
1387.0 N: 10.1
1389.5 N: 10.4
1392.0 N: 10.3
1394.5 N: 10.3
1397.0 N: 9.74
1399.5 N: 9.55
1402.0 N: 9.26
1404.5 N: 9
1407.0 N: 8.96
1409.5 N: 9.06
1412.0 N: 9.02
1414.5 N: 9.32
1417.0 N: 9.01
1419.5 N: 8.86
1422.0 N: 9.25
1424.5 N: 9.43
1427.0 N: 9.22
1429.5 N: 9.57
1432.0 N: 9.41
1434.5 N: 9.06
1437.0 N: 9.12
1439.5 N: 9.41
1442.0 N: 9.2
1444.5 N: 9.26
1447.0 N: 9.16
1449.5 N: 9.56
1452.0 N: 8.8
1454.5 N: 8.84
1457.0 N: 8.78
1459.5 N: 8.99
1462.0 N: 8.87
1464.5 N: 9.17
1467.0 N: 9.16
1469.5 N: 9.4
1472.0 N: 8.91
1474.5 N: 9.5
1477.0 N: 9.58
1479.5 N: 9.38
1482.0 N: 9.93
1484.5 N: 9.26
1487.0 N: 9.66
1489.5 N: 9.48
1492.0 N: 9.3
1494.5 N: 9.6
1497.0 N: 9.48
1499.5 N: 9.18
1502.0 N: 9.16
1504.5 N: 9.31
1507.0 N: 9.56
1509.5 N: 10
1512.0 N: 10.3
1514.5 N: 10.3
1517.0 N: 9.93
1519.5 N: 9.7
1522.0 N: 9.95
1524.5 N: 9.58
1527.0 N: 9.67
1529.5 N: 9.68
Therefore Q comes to 3.3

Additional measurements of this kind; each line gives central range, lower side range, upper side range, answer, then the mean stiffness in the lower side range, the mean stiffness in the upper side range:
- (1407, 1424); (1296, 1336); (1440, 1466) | 0.5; 10.1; 9.07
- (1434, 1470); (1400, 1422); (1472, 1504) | 0.6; 9.09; 9.43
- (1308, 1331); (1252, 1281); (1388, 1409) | -1.7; 9.01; 9.67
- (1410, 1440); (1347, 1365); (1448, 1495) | 1.5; 10.3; 9.27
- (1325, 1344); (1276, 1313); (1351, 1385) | -0.8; 9.77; 10.1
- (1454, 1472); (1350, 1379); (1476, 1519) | 1.3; 10.2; 9.61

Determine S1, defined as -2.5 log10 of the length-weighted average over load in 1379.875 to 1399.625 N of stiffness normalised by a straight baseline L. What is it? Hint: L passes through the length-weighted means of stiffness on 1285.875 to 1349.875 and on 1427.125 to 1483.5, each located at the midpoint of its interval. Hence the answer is -0.046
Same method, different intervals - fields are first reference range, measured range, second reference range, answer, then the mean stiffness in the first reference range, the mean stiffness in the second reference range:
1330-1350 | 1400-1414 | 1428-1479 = 0.08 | 10.7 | 9.19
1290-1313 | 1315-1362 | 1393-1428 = -0.06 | 10.1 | 9.29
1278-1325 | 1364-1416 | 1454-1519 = -0.02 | 9.84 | 9.43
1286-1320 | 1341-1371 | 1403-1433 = -0.09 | 10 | 9.17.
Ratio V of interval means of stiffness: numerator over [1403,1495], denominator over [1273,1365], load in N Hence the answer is 0.9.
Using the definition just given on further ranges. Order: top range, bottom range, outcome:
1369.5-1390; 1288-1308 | 1.01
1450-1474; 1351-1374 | 0.89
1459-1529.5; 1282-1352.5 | 0.94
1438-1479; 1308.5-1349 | 0.89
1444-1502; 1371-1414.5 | 0.95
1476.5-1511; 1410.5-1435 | 1.03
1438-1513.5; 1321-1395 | 0.91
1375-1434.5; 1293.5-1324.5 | 0.95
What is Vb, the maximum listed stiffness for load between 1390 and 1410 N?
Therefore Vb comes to 10.3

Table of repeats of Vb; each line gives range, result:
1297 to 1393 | 11.2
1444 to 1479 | 9.58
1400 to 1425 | 9.43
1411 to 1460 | 9.57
